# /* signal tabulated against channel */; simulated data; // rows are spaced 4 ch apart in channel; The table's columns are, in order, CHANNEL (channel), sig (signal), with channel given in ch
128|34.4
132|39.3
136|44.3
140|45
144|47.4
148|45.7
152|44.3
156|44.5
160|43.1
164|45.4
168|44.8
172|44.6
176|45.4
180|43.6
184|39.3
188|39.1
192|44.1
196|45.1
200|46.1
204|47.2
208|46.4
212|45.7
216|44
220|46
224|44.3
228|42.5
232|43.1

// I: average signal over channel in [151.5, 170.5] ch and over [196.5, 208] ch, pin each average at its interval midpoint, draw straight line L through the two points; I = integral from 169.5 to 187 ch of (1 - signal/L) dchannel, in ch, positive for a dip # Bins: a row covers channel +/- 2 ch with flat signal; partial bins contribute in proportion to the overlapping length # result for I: 0.9 ch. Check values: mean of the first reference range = 44.4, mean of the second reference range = 46.4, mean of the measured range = 43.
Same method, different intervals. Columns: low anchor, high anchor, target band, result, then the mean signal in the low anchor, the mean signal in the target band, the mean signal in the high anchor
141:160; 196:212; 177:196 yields 1.6 ch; 45.2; 42.1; 46.3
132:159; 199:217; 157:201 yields 1.7 ch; 44.7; 43.7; 46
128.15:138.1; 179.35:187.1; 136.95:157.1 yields -2.4 ch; 40.5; 45.4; 40.7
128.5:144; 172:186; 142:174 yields -1.6 ch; 42.6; 45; 43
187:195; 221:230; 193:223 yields -1.9 ch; 42.4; 45.7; 43.7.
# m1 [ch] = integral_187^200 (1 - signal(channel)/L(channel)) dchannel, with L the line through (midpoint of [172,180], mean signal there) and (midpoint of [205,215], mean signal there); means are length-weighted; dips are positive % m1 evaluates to 0.5 ch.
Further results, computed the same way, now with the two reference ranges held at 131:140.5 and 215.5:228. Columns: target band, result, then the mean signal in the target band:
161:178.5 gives -0.55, 44.9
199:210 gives -0.61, 46.6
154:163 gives -0.13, 44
